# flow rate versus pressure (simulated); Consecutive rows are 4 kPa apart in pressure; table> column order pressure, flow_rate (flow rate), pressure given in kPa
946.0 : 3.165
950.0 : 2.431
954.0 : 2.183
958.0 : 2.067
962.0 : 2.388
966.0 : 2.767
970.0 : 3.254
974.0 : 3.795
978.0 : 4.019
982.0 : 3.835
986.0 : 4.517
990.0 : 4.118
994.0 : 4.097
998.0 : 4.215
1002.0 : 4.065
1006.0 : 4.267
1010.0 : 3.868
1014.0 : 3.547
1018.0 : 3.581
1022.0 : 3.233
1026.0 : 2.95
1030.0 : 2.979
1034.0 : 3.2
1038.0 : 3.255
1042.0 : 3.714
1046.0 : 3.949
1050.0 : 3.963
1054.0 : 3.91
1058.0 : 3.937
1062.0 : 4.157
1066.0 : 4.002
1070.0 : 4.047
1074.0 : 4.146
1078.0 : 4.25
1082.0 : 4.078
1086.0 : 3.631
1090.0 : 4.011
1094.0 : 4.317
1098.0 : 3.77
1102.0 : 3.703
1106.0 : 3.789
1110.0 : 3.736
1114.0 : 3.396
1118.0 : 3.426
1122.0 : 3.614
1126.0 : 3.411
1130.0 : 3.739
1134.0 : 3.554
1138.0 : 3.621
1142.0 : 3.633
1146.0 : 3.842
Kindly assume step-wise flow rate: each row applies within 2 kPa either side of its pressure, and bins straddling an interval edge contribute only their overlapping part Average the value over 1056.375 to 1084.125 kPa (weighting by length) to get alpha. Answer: 4.09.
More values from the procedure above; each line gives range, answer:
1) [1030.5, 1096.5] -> 3.89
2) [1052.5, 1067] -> 4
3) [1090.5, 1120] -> 3.75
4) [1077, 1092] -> 3.98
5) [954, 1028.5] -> 3.55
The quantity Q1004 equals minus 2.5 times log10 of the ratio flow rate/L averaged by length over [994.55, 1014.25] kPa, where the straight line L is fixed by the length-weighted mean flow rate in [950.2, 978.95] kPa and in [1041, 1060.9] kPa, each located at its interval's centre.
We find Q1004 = -0.21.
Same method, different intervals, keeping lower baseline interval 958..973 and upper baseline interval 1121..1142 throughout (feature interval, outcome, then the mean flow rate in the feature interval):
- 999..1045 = -0.16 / 3.54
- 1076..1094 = -0.20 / 4.03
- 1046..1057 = -0.23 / 3.94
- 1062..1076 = -0.24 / 4.08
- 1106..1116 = -0.04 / 3.61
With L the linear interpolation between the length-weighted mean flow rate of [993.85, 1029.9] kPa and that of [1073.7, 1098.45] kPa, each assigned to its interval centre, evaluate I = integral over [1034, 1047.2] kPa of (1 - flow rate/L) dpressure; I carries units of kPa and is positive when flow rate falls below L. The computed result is 1.0 kPa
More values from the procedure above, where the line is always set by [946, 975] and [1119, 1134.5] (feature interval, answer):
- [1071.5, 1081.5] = -2.62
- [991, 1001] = -4.39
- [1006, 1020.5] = -3.73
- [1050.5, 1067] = -4.04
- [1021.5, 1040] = -0.31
